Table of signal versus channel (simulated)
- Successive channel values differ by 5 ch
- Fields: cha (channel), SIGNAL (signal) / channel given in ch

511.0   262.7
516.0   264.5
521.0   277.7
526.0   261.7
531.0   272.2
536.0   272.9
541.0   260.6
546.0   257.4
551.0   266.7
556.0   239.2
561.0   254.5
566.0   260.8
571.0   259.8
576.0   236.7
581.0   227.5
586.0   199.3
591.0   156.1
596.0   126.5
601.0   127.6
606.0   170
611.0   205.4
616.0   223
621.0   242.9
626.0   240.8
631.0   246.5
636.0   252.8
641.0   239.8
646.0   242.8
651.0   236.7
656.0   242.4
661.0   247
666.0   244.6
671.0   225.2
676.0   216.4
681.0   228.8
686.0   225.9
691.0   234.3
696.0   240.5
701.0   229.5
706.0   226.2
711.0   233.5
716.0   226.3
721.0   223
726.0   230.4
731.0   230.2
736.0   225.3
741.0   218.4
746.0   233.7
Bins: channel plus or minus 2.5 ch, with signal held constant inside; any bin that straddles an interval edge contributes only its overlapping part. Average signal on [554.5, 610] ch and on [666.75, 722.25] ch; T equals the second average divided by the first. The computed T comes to 1.12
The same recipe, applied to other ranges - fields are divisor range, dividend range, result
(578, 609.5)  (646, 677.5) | 1.39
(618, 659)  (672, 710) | 0.94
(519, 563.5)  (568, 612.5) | 0.73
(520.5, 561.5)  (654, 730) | 0.88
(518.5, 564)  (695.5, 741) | 0.87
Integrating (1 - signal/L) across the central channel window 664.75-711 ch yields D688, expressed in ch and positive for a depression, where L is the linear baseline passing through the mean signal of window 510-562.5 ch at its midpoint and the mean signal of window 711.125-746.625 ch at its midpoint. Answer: 0.9 ch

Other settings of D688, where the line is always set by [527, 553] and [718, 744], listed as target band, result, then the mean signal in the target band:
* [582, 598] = 5.5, 168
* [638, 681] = 0.7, 237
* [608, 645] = 1.8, 235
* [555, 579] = 0.9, 250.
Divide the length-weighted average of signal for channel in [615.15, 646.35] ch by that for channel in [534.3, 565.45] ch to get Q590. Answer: 0.94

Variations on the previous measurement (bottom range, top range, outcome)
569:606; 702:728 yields 1.21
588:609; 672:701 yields 1.55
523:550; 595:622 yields 0.69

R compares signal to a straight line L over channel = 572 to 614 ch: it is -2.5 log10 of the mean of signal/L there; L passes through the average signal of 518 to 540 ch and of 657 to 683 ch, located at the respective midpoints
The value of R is 0.35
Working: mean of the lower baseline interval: 270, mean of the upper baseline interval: 233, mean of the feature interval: 184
